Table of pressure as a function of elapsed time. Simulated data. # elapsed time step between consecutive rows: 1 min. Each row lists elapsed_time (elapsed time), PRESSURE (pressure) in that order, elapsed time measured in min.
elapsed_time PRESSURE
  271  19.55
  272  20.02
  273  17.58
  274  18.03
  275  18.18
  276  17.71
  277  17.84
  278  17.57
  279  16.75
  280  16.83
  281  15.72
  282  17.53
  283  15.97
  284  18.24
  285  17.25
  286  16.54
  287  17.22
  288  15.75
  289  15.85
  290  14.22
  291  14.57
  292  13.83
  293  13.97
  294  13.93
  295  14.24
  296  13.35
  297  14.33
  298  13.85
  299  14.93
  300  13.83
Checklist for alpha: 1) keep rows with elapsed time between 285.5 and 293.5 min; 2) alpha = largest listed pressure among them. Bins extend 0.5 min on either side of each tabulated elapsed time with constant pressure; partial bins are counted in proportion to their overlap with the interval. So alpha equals 17.22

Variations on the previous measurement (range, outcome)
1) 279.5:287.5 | 18.24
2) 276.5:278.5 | 17.84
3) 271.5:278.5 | 20.02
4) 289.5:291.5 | 14.57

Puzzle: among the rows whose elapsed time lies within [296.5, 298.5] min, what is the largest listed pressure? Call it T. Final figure 14.33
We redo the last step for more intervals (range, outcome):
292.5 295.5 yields 14.24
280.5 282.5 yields 17.53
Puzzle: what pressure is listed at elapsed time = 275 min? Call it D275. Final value 18.18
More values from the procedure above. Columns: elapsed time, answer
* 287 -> 17.22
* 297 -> 14.33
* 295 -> 14.24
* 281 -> 15.72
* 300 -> 13.83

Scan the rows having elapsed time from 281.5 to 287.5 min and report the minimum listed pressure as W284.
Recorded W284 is 15.97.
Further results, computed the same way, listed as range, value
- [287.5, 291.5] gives 14.22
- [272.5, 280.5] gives 16.75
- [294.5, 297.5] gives 13.35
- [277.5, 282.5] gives 15.72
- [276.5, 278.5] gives 17.57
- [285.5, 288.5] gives 15.75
